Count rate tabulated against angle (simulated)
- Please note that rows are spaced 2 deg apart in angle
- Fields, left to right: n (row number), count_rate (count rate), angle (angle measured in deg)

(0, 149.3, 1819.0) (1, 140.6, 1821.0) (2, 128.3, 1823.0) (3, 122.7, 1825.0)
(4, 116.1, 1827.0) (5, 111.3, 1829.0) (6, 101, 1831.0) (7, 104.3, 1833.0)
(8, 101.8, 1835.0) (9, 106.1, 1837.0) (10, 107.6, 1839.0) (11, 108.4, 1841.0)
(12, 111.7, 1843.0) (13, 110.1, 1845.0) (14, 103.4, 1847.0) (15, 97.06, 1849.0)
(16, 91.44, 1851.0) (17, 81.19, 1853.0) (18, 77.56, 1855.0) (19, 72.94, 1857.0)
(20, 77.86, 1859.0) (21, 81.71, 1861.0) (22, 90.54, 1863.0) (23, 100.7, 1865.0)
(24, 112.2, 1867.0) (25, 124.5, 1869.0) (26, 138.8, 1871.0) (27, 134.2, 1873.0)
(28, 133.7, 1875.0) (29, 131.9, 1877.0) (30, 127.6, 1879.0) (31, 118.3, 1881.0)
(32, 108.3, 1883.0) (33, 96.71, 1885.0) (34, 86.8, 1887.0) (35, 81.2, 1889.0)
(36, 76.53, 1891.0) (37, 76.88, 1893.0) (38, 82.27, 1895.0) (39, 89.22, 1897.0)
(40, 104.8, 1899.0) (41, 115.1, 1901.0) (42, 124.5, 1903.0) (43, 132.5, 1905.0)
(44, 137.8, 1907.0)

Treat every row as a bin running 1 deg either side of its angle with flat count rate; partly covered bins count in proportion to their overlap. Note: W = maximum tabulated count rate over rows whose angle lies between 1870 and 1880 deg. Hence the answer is 138.8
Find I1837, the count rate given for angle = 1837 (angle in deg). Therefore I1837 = 106.1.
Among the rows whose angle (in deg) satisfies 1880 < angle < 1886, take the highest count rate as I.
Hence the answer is 118.3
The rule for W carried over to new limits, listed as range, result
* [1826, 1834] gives 116.1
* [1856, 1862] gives 81.71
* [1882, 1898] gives 108.3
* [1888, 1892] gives 81.2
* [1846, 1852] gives 103.4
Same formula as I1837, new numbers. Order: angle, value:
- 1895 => 82.27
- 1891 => 76.53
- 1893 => 76.88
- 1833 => 104.3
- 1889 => 81.2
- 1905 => 132.5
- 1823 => 128.3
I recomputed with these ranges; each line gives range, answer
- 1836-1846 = 111.7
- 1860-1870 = 124.5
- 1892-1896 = 82.27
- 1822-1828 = 128.3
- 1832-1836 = 104.3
